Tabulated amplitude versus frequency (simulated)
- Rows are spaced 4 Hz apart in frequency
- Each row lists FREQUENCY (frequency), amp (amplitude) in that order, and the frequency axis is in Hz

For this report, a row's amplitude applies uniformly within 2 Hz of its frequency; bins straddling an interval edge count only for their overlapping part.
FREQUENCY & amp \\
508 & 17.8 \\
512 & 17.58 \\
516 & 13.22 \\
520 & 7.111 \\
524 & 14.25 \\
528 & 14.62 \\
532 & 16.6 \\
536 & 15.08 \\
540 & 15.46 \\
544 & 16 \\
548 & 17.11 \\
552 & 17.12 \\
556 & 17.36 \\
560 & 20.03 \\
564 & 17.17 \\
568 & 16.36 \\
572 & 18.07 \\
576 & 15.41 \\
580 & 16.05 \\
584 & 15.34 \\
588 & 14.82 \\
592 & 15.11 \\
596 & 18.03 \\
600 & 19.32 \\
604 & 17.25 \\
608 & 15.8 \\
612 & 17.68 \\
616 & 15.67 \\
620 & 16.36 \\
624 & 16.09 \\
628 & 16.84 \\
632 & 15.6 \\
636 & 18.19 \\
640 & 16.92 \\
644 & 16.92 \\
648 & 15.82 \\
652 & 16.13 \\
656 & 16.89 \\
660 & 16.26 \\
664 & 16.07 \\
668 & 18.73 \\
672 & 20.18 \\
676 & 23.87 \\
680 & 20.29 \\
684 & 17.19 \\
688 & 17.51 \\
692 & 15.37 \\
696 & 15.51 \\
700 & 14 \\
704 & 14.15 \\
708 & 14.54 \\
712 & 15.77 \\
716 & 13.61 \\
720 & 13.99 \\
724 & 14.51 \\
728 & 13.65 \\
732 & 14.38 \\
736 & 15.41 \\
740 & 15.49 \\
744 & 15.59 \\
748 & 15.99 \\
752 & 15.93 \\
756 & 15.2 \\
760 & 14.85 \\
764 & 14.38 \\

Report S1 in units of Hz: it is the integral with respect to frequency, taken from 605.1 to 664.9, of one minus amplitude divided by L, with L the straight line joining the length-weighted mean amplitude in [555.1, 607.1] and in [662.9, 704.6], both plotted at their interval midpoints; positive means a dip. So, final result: 2.8 Hz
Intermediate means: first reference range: 16.9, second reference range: 17.7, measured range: 16.5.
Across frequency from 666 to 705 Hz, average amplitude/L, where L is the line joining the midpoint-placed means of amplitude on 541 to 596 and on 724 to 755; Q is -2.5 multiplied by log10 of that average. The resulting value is -0.14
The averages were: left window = 16.6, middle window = 17.8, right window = 15.2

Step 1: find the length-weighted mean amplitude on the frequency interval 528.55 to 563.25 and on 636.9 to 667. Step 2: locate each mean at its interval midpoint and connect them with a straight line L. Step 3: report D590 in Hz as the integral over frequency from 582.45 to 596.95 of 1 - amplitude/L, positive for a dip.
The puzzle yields 0.9 Hz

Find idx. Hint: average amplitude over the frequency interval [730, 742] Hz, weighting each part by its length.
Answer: 15.1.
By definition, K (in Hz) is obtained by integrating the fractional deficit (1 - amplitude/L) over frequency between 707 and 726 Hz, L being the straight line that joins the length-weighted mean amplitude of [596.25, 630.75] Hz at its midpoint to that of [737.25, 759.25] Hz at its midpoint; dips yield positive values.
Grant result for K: 1.7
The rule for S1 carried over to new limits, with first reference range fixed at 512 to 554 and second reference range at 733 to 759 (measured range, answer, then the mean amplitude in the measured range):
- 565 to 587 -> -1.89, 16.2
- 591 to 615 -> -3.49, 17.2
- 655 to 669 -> -1.50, 16.9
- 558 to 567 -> -2.09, 18.4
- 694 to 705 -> 0.56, 14.6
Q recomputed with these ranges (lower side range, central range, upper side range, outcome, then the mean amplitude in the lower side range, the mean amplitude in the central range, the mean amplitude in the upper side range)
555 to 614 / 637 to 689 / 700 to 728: -0.17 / 16.9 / 17.9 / 14.3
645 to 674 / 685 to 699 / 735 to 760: 0.03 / 17.1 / 16.1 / 15.5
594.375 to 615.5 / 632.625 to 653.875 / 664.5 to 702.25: 0.06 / 17.5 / 16.7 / 18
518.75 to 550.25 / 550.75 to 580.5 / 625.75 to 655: -0.13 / 14.7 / 17.3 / 16.6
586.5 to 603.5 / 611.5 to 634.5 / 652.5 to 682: 0.08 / 16.9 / 16.3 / 18.8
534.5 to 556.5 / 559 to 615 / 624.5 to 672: -0.02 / 16.3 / 16.8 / 16.9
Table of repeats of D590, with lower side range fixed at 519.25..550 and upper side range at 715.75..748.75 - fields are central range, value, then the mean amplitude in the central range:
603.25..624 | -2.3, 16.5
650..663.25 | -1.4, 16.4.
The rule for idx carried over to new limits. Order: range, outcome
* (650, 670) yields 16.8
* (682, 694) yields 16.7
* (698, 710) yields 14.2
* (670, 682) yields 21.4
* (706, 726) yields 14.5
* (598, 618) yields 17.1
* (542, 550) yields 16.6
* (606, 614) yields 16.7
